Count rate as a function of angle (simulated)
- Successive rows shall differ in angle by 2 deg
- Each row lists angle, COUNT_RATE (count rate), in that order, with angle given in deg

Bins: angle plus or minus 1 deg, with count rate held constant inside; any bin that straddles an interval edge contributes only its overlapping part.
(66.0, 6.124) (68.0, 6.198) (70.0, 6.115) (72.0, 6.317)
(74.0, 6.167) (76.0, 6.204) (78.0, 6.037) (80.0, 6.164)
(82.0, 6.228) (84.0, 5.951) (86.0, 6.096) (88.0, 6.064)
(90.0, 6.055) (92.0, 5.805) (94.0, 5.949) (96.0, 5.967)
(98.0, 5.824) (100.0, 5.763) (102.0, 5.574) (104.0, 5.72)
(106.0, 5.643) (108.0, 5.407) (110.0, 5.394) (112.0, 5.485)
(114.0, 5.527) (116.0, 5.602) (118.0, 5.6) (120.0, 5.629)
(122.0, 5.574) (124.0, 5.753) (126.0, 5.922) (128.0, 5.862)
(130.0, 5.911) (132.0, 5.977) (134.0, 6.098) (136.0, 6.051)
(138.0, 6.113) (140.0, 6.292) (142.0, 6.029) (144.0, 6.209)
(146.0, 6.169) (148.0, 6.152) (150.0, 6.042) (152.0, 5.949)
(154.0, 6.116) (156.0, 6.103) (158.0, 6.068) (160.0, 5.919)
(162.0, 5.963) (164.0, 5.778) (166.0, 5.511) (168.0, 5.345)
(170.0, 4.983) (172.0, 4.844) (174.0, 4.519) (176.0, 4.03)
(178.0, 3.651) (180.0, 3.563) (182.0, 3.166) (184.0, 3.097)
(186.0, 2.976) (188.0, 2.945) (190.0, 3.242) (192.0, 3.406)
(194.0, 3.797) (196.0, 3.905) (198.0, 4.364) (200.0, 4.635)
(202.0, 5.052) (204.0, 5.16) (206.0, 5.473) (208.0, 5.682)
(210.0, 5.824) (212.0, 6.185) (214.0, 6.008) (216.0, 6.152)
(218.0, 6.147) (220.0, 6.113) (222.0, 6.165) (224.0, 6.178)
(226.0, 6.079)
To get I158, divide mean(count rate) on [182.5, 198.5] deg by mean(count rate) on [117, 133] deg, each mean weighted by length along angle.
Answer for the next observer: 0.59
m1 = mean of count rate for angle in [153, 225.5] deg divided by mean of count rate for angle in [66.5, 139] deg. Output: 0.8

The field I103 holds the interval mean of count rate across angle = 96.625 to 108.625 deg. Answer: 5.67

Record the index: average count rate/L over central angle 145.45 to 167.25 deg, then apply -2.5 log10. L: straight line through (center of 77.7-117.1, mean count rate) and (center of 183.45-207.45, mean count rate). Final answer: -0.25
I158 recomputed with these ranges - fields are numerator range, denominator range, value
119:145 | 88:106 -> 1.02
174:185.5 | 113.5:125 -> 0.63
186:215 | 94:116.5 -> 0.82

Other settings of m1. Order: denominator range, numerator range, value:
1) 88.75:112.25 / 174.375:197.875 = 0.61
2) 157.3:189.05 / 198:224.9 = 1.26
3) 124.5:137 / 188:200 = 0.63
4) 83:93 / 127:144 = 1.01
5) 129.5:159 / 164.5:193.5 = 0.65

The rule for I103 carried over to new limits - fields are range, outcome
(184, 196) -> 3.31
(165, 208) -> 4.21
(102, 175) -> 5.75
